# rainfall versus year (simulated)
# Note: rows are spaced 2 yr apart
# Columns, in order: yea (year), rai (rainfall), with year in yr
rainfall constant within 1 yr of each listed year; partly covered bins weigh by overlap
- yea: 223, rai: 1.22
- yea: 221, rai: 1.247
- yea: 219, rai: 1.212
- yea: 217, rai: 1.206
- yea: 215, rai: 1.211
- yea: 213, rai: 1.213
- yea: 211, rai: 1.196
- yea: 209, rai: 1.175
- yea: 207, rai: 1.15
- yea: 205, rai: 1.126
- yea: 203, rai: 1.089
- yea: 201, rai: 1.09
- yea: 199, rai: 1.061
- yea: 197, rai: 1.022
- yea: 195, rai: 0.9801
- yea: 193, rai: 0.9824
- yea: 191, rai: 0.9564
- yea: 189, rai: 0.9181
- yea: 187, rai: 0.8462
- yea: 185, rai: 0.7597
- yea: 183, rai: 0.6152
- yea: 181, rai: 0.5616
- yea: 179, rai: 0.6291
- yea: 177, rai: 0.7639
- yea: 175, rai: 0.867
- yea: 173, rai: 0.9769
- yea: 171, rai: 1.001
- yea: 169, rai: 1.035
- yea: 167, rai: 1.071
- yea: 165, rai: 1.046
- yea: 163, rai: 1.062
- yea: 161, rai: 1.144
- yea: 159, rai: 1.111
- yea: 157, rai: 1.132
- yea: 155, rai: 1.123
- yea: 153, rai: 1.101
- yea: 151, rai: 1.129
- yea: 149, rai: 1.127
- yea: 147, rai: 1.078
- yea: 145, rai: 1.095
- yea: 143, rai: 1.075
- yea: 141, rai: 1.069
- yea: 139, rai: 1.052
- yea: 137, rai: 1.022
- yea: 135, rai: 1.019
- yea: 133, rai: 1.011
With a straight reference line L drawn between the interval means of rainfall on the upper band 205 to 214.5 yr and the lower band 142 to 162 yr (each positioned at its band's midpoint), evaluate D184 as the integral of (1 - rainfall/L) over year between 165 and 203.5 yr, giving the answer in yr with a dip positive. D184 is 8.1 yr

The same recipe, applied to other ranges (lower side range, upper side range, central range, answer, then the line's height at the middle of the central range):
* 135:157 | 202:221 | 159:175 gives 1.07 yr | 1.12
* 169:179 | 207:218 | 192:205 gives 0.48 yr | 1.08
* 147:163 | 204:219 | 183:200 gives 3.51 yr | 1.16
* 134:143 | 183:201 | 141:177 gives -2.12 yr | 1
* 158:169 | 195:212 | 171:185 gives 4.29 yr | 1.09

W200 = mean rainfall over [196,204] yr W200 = 1.07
